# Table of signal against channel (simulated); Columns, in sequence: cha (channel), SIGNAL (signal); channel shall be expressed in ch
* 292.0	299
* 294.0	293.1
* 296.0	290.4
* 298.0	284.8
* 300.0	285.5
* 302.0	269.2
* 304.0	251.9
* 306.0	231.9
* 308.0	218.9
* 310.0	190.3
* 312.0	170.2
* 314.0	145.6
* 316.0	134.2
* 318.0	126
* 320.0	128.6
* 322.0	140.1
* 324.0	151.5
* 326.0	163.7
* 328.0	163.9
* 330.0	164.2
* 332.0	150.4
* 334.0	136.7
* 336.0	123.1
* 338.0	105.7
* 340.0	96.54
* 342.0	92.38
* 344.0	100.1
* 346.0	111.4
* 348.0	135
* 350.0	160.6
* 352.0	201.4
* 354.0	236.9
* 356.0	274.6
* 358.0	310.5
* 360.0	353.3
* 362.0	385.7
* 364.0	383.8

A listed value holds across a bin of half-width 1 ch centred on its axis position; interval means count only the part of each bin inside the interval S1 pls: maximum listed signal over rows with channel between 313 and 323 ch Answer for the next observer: 145.6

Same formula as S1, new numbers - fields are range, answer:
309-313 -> 190.3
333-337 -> 136.7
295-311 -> 290.4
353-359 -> 310.5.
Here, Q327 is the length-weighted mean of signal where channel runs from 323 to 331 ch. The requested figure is 161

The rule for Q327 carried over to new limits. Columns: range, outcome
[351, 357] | 238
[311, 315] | 158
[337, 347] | 101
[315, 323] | 132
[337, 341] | 101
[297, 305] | 273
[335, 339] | 114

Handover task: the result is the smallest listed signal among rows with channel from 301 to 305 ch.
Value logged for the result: 251.9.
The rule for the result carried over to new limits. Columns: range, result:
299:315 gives 145.6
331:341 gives 96.54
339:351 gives 92.38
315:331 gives 126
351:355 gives 201.4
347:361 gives 135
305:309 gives 218.9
